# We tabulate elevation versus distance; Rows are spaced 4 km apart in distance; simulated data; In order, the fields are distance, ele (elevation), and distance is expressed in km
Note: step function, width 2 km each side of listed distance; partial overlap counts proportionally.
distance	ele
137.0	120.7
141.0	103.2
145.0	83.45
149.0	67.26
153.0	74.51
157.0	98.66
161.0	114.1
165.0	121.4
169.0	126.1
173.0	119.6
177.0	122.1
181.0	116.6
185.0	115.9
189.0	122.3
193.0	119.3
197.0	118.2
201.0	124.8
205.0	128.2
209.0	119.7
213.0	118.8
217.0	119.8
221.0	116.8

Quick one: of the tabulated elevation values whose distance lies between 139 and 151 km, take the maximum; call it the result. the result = 103.2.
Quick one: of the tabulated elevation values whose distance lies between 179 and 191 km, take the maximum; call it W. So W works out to 122.3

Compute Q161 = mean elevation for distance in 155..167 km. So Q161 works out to 111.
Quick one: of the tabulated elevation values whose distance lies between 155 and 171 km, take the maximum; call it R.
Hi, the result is 126.1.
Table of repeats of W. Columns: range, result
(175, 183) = 122.1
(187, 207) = 128.2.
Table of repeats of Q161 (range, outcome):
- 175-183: 119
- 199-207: 126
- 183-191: 119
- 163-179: 122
